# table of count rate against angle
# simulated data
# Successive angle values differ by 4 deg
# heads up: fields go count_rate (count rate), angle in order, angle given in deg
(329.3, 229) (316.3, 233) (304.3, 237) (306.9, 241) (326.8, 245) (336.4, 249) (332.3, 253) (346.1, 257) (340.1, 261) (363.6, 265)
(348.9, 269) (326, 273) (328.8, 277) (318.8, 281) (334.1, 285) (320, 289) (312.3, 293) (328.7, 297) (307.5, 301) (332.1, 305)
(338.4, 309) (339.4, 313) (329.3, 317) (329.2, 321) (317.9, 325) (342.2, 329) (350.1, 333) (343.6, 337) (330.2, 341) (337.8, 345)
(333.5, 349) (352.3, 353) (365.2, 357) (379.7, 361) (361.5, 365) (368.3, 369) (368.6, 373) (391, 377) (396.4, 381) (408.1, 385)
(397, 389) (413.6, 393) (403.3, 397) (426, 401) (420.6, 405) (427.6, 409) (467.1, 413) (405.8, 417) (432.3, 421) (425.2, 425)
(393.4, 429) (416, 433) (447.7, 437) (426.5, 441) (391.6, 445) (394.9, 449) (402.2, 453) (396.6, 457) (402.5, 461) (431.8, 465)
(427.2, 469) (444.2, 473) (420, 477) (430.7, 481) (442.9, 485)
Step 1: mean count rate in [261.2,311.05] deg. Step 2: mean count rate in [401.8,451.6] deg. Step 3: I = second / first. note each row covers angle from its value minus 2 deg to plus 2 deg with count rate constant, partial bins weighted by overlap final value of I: 1.27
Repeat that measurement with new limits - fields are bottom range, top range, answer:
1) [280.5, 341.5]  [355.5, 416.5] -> 1.21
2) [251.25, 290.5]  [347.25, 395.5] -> 1.13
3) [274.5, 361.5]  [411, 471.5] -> 1.25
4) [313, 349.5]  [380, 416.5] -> 1.25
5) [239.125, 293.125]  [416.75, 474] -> 1.25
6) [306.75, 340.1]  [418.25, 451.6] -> 1.24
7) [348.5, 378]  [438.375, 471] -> 1.12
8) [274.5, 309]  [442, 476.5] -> 1.27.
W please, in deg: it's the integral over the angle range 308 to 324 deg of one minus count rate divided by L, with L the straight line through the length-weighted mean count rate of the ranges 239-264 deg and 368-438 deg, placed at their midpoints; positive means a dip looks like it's 1.5 deg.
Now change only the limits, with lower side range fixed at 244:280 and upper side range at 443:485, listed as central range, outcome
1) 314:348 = 2.8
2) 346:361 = 0.8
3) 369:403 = -1.1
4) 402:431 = -2.0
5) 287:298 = 1.0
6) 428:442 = -0.6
